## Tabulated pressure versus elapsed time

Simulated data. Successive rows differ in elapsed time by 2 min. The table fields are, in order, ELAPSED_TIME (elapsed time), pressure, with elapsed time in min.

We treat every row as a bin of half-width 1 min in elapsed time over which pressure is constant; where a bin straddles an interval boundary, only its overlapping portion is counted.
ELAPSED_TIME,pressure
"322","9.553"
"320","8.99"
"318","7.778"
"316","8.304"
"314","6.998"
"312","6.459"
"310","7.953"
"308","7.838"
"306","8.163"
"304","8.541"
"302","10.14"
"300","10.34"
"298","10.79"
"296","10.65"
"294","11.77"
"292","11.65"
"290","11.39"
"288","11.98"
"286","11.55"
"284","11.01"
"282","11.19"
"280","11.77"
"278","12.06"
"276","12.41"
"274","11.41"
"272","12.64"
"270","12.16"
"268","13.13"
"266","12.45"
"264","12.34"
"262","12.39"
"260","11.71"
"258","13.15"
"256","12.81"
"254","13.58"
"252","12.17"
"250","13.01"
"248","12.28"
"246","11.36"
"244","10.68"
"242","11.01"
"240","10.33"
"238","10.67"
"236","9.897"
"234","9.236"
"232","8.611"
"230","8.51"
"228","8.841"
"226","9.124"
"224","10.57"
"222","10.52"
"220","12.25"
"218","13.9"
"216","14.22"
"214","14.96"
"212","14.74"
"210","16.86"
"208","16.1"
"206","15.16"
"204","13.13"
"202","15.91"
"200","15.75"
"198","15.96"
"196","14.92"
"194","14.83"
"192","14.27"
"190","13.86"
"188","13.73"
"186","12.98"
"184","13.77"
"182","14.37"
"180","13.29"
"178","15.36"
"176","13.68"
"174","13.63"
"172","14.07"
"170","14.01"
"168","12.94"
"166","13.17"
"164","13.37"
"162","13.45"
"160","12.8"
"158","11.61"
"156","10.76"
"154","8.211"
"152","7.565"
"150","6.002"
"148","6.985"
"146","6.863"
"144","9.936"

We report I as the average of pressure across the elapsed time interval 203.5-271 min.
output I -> 12.1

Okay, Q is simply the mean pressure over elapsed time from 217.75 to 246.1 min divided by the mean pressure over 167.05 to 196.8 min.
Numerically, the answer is 0.7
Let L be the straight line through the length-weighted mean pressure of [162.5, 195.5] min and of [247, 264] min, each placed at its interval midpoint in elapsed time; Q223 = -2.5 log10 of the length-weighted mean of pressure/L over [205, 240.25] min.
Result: 0.11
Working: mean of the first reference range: 13.8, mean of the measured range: 12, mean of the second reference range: 12.6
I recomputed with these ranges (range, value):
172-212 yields 14.6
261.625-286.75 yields 12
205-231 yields 12.8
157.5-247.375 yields 12.9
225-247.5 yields 9.9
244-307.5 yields 11.6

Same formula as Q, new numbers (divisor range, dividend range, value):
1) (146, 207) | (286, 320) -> 0.74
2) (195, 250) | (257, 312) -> 0.89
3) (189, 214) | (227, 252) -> 0.69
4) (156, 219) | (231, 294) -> 0.82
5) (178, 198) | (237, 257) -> 0.83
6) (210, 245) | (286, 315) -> 0.86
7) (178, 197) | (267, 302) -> 0.82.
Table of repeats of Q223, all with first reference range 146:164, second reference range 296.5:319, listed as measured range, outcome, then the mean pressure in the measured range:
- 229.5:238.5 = -0.03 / 9.36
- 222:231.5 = -0.02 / 9.36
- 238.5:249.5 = -0.23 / 11.2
